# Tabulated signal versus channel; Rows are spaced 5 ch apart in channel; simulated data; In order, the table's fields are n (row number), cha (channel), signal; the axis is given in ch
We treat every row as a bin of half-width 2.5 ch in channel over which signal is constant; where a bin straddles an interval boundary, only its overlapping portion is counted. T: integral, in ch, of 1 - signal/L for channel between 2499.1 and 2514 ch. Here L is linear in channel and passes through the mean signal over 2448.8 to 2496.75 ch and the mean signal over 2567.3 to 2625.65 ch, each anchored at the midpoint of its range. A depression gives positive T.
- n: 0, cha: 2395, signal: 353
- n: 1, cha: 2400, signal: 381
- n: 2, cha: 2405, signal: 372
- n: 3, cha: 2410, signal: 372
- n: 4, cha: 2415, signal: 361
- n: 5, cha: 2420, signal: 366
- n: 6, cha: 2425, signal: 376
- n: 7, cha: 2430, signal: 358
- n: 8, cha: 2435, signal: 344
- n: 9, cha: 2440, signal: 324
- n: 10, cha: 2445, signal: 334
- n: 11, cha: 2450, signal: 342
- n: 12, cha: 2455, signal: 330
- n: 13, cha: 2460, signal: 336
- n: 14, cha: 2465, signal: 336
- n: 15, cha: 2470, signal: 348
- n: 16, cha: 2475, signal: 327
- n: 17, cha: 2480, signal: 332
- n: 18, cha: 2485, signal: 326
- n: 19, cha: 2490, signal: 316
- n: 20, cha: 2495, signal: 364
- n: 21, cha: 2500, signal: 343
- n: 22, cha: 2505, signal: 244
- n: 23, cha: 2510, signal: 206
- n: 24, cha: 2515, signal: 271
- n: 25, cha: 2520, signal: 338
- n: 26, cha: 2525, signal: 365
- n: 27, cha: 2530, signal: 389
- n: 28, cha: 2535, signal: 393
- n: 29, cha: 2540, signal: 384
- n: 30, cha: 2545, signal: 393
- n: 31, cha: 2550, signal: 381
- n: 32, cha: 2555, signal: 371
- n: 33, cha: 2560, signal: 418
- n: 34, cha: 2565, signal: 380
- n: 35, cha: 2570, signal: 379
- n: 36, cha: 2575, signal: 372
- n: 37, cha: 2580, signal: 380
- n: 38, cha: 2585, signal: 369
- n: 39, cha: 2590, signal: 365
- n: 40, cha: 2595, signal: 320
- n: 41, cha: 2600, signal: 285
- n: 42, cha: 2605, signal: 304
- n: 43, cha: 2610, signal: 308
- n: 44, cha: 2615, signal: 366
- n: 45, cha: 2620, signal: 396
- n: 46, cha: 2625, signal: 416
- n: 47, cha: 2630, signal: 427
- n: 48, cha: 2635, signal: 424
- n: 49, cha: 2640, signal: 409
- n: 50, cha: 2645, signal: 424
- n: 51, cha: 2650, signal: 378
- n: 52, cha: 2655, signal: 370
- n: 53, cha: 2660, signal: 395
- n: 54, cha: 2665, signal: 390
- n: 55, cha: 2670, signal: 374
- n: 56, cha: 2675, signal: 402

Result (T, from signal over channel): 3.7 ch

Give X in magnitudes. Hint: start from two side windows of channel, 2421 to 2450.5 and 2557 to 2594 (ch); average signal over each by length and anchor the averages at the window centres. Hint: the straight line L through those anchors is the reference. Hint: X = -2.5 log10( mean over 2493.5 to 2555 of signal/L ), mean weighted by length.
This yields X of 0.083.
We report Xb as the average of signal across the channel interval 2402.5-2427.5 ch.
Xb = 369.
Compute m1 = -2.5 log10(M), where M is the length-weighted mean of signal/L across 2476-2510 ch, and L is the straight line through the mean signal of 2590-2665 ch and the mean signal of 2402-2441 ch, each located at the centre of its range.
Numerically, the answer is 0.17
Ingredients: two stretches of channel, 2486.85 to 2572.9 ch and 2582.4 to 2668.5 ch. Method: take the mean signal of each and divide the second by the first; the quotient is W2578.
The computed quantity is 1.07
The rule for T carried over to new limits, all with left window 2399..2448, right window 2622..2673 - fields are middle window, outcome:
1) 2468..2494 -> 2.6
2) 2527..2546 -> -0.5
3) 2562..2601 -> 2.8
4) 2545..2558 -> 0.0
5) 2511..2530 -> 2.7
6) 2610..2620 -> 0.9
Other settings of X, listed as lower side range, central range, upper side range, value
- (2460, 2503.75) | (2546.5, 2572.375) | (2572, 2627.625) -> -0.117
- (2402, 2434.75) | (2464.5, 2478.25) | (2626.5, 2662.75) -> 0.116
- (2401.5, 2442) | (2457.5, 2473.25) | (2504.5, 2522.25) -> -0.081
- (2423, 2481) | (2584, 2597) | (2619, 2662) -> 0.109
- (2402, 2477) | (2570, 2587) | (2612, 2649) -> 0.045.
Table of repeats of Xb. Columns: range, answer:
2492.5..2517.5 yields 286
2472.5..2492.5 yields 325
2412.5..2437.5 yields 361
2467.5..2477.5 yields 338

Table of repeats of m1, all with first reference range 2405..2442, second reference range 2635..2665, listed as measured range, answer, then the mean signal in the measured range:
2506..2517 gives 0.491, 238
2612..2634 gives -0.022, 401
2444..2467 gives 0.088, 336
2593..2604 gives 0.274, 302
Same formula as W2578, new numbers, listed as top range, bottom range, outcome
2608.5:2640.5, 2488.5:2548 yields 1.18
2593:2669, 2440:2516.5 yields 1.18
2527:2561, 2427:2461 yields 1.15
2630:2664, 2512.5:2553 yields 1.10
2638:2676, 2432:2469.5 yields 1.17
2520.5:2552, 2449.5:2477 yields 1.13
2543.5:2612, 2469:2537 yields 1.10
